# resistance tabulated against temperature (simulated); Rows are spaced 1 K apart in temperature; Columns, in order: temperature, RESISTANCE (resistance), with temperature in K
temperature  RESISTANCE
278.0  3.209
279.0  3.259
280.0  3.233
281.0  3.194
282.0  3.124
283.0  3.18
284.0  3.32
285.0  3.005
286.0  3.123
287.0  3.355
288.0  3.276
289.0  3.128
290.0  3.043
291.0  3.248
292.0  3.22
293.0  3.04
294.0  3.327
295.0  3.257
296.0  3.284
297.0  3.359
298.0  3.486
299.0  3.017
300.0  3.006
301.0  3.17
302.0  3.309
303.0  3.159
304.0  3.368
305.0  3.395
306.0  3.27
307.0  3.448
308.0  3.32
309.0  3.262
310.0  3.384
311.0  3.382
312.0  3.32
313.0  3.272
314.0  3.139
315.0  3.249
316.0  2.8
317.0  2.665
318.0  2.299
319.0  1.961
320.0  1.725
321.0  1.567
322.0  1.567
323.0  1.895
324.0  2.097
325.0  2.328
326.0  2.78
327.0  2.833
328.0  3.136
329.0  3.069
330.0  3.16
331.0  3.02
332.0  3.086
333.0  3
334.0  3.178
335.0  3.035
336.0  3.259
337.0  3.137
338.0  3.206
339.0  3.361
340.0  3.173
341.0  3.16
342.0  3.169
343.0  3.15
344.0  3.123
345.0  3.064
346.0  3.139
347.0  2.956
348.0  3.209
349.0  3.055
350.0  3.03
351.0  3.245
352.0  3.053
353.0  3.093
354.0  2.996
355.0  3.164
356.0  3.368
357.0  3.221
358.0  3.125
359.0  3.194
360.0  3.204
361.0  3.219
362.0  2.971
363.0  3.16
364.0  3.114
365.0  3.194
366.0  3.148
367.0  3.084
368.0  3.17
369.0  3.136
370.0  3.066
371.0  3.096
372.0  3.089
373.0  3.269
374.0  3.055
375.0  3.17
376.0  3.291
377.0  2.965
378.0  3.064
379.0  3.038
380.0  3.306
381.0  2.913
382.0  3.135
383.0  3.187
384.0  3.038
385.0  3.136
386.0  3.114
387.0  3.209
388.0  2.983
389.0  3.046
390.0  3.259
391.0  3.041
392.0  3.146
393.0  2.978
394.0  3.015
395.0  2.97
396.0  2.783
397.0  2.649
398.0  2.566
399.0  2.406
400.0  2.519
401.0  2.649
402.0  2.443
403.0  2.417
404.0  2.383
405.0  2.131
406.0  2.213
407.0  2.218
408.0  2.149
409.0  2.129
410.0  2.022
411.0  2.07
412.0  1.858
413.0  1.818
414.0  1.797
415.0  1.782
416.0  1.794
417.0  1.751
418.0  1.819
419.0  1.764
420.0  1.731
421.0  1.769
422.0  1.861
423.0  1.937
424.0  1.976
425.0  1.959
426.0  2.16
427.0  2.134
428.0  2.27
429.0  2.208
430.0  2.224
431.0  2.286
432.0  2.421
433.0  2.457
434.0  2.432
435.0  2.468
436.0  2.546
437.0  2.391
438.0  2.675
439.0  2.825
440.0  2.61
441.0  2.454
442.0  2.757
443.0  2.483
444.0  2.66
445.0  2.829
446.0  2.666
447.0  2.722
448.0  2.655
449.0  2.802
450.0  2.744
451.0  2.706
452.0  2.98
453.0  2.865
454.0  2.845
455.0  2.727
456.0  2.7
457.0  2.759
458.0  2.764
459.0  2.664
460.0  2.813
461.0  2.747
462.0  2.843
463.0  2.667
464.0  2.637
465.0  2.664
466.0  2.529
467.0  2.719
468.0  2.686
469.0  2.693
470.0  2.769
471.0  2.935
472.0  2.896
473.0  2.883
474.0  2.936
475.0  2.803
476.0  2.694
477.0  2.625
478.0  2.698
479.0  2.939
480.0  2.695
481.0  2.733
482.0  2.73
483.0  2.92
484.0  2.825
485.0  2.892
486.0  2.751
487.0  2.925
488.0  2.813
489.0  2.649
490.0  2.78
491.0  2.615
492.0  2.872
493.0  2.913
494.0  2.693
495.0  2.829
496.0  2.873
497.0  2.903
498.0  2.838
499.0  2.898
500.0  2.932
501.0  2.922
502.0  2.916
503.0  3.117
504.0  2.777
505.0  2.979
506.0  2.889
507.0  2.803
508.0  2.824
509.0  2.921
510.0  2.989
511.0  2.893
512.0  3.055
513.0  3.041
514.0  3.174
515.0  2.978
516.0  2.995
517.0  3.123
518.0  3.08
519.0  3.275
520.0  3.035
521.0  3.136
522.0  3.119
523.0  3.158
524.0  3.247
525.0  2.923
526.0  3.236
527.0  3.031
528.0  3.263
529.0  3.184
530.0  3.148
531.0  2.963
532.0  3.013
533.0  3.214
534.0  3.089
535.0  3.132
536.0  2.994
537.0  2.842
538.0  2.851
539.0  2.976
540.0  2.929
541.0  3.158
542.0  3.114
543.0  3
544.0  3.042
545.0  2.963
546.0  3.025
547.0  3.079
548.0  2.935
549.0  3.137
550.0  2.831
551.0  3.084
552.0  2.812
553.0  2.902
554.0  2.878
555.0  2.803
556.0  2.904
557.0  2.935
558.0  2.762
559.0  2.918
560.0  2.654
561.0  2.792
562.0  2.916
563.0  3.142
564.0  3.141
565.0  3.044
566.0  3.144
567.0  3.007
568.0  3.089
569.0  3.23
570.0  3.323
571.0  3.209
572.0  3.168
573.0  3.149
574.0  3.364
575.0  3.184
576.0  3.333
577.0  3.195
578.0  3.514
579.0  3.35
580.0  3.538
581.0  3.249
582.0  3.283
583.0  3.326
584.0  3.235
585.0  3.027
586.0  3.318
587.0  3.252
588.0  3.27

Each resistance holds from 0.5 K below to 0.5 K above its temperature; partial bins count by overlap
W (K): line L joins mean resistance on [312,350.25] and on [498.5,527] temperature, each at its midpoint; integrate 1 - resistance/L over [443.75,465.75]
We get 1.6 K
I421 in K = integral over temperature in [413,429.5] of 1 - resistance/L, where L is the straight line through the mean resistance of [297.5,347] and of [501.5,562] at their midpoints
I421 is 5.9 K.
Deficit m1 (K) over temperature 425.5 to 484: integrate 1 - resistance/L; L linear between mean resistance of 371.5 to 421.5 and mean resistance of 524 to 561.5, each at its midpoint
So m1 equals 2.1 K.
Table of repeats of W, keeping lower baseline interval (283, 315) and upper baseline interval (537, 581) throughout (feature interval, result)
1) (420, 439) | 5.5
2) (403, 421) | 6.8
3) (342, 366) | 0.6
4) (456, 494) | 4.3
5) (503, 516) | 0.6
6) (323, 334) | 1.4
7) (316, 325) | 3.3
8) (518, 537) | -0.2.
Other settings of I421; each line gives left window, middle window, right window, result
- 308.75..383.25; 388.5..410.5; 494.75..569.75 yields 2.94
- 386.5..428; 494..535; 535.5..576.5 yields -2.78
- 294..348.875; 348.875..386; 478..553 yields -1.83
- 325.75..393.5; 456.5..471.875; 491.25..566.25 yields 1.55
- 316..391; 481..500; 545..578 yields 1.27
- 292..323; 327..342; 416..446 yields -1.64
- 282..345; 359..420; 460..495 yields 3.72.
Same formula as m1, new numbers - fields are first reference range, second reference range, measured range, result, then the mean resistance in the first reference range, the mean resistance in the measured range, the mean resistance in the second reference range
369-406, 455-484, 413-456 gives 7.2 K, 2.92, 2.35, 2.76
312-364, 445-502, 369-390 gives -1.7 K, 2.93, 3.11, 2.78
